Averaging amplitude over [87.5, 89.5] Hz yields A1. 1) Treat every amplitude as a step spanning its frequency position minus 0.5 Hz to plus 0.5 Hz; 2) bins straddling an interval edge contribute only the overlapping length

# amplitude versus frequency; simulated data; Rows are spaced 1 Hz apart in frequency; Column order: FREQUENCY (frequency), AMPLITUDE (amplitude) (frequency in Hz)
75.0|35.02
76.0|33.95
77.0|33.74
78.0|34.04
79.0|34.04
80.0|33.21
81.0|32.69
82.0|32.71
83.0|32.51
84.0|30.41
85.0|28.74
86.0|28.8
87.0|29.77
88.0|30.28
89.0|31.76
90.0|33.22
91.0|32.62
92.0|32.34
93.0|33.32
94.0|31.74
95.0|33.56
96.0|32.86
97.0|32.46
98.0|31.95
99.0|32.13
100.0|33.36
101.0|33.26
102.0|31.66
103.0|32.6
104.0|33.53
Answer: 31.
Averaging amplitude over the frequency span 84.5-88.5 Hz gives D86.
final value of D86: 29.4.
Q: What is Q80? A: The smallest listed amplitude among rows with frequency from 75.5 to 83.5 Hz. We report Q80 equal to 32.51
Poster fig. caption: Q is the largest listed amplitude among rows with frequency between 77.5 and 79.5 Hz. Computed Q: 34.04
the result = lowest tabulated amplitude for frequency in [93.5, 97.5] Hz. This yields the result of 31.74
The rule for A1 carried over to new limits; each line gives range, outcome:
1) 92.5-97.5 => 32.8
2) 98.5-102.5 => 32.6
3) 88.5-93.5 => 32.7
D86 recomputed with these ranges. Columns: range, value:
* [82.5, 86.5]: 30.1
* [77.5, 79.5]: 34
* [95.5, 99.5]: 32.4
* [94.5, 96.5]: 33.2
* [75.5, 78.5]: 33.9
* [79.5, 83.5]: 32.8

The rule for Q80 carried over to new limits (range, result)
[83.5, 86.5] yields 28.74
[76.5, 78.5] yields 33.74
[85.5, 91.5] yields 28.8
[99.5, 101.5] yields 33.26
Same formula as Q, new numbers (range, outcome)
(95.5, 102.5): 33.36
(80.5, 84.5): 32.71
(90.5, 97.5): 33.56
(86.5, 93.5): 33.32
